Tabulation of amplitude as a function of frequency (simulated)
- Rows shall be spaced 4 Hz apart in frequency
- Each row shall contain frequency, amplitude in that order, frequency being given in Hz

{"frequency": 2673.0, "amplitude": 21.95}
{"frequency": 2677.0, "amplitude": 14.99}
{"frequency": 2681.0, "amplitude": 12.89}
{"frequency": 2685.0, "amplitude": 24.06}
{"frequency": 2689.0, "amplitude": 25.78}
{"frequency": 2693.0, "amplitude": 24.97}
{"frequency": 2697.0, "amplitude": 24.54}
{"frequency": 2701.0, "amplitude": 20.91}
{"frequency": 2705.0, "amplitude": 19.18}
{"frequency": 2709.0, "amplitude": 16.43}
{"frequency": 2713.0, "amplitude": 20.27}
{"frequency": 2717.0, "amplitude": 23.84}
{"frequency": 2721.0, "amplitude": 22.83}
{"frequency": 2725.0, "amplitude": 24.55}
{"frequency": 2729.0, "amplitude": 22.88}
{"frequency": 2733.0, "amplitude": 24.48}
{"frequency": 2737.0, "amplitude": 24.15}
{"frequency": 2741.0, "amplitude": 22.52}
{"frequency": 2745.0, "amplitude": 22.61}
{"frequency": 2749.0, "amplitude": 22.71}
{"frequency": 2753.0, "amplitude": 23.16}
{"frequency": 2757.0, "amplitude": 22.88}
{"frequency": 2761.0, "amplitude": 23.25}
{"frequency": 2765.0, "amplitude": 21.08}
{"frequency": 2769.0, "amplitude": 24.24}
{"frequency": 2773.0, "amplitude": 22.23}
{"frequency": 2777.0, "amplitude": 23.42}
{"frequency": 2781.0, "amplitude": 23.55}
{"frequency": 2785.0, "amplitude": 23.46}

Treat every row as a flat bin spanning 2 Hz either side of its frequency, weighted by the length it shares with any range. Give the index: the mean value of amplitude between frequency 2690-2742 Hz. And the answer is 22.5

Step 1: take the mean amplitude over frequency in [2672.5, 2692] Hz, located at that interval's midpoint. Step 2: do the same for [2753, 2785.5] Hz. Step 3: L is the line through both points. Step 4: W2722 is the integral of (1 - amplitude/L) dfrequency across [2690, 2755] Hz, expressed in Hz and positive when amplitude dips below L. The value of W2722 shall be -3.5 Hz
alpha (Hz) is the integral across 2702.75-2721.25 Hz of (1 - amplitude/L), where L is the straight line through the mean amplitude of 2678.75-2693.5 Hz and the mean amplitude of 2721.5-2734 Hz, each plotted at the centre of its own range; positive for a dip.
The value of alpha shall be 2.1 Hz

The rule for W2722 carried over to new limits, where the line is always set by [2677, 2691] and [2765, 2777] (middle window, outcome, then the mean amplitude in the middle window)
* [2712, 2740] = -2.51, 23.4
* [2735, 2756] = -0.90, 23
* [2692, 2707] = -1.22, 22.2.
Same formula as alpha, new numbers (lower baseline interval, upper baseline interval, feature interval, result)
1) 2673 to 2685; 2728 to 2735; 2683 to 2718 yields -4.7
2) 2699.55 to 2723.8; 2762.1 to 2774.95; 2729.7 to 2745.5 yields -1.4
